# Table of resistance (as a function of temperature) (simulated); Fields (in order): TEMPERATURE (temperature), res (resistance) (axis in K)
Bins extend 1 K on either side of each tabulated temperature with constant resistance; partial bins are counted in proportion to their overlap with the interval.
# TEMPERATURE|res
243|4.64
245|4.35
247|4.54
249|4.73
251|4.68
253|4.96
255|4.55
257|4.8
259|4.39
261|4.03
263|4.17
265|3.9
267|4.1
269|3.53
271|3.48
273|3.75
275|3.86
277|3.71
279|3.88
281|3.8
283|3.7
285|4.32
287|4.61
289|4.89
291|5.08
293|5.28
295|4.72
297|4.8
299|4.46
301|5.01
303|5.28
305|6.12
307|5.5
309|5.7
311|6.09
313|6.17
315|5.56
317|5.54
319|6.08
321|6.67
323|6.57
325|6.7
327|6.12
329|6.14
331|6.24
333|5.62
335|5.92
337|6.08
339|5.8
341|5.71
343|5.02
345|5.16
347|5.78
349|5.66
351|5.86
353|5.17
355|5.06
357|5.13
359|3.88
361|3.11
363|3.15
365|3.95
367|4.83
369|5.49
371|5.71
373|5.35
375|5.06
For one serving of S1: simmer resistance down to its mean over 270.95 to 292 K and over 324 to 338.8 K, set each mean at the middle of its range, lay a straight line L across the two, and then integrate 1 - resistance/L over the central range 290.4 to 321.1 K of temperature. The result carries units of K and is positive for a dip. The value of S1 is -2.33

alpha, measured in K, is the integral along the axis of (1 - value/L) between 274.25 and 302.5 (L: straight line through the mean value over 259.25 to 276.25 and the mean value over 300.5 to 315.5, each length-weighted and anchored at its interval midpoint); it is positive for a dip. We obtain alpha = 2.1 K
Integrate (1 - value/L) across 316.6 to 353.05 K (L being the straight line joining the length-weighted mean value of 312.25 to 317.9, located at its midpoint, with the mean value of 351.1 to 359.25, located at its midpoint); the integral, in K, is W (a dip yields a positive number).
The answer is -3.6 K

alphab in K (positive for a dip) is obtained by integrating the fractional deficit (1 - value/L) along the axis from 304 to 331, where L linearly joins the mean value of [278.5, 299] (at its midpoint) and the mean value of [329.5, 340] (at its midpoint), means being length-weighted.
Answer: -3.4 K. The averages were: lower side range 4.52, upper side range 5.94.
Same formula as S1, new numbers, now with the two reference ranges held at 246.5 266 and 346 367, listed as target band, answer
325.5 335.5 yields -3.1 K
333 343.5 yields -2.5 K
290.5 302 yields -0.8 K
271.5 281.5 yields 1.6 K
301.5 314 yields -3.3 K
